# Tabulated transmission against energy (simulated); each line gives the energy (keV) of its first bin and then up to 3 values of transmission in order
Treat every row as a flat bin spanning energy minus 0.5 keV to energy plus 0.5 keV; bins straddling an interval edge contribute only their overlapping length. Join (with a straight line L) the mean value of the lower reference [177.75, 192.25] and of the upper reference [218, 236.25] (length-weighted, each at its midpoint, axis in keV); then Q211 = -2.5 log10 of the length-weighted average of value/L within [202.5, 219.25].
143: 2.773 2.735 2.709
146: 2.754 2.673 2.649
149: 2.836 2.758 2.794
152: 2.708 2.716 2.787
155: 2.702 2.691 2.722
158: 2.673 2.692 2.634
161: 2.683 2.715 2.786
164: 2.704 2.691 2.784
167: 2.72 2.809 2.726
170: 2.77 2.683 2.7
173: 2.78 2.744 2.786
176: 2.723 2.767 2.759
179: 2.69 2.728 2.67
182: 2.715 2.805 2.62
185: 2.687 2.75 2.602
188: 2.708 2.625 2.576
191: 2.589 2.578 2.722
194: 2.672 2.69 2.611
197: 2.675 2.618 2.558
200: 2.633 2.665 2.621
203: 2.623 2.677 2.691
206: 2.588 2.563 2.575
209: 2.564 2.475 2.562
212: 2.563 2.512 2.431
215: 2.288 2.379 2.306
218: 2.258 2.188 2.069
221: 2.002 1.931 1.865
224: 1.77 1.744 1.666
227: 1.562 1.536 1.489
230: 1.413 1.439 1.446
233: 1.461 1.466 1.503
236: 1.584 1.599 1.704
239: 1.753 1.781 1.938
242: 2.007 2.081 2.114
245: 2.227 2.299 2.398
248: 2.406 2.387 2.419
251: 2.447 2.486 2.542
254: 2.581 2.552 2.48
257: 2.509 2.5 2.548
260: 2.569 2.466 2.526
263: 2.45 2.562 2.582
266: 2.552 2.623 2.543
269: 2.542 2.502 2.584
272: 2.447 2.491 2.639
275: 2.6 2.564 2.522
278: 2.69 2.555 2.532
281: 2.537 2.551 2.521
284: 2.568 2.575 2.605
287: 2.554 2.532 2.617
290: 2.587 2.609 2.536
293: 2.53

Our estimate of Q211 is -0.200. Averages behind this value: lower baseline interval 2.67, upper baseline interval 1.69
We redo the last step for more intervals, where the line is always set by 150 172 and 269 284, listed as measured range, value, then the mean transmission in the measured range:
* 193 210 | 0.02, 2.62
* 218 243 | 0.46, 1.72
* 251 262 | 0.03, 2.52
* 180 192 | 0.01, 2.67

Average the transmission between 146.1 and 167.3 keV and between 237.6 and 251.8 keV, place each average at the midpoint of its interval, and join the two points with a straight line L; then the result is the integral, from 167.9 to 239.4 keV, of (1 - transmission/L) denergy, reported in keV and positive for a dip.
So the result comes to 2.4 keV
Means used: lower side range 2.72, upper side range 2.15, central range 2.35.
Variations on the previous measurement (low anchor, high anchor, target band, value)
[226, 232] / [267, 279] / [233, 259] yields -3.00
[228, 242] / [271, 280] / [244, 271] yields -4.58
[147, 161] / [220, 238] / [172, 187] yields -2.42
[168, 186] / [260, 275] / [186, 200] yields 0.31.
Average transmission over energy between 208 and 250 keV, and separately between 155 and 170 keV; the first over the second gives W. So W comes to 0.73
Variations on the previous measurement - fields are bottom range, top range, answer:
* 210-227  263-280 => 1.19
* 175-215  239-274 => 0.91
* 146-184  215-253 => 0.71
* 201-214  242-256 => 0.92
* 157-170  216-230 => 0.69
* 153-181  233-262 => 0.80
